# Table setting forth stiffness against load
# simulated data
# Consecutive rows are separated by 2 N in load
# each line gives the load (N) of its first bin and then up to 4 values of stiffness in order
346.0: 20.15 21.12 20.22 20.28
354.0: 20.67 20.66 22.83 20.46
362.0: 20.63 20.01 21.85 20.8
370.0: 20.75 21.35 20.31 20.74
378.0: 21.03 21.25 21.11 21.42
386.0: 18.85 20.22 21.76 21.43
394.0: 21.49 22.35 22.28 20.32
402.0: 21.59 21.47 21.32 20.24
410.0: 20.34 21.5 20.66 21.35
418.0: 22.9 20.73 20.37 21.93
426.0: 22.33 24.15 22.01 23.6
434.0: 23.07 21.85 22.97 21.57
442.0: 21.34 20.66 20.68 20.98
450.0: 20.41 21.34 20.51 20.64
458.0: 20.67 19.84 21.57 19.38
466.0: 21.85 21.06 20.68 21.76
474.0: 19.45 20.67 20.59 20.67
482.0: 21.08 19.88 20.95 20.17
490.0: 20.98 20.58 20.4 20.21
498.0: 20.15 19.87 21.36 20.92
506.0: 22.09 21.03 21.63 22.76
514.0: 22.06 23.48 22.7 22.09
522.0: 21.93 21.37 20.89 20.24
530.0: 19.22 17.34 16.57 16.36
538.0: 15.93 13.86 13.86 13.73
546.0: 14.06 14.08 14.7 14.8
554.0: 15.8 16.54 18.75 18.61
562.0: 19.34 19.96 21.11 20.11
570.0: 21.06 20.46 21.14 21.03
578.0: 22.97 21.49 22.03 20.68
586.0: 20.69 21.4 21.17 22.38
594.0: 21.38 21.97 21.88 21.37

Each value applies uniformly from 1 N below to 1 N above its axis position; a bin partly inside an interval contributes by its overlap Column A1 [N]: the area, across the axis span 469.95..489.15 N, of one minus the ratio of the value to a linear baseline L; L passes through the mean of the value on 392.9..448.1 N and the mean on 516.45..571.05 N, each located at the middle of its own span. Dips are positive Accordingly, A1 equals -0.7 N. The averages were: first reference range 21.7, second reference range 18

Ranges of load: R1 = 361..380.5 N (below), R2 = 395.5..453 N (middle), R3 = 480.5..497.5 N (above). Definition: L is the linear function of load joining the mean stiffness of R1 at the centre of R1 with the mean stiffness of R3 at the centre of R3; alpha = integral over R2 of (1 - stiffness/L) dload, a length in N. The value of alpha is -2.4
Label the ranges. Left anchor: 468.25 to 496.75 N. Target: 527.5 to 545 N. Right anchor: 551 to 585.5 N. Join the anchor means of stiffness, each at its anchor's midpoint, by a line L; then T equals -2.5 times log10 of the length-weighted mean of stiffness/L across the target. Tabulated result 0.23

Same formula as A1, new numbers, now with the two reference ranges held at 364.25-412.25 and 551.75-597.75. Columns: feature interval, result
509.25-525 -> -1.3 N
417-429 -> -0.7 N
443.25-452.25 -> 0.0 N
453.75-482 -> 0.1 N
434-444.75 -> -0.5 N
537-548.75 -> 3.6 N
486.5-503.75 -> 0.1 N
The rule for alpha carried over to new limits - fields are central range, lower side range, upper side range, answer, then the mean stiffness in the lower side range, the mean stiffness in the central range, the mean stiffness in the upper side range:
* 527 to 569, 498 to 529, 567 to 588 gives 8.8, 21.6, 16.9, 21.2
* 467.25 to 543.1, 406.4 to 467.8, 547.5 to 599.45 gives 1.8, 21.4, 20.2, 19.9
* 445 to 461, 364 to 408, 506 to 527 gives 0.7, 21.1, 20.6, 22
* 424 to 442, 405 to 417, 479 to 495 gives -1.5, 20.9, 22.6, 20.6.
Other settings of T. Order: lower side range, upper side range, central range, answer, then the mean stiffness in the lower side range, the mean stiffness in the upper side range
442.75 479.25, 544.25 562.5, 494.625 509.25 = -0.12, 20.7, 16.1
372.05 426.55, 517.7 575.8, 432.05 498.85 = -0.06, 21.2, 18.1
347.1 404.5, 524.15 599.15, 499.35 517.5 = -0.12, 21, 18.9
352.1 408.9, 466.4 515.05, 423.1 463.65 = -0.03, 21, 20.9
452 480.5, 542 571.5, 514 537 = -0.10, 20.7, 17.3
